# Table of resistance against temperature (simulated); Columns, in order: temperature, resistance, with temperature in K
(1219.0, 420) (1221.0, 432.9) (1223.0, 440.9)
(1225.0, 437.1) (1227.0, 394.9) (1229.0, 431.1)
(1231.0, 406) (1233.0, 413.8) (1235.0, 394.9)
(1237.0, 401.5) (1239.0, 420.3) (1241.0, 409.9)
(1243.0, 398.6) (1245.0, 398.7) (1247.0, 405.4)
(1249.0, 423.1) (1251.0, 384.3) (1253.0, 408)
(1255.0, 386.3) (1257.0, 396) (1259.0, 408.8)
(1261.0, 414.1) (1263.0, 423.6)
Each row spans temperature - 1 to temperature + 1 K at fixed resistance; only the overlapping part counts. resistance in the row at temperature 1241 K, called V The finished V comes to 409.9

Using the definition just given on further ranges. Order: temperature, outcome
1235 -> 394.9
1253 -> 408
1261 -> 414.1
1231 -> 406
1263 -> 423.6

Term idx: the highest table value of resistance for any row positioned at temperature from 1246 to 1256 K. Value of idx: 423.1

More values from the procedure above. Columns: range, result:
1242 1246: 398.7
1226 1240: 431.1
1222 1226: 440.9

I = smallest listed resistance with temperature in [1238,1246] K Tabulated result 398.6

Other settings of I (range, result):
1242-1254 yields 384.3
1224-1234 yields 394.9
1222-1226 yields 437.1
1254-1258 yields 386.3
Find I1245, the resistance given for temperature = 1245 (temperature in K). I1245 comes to 398.7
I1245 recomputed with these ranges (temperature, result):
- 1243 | 398.6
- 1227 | 394.9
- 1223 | 440.9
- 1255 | 386.3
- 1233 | 413.8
